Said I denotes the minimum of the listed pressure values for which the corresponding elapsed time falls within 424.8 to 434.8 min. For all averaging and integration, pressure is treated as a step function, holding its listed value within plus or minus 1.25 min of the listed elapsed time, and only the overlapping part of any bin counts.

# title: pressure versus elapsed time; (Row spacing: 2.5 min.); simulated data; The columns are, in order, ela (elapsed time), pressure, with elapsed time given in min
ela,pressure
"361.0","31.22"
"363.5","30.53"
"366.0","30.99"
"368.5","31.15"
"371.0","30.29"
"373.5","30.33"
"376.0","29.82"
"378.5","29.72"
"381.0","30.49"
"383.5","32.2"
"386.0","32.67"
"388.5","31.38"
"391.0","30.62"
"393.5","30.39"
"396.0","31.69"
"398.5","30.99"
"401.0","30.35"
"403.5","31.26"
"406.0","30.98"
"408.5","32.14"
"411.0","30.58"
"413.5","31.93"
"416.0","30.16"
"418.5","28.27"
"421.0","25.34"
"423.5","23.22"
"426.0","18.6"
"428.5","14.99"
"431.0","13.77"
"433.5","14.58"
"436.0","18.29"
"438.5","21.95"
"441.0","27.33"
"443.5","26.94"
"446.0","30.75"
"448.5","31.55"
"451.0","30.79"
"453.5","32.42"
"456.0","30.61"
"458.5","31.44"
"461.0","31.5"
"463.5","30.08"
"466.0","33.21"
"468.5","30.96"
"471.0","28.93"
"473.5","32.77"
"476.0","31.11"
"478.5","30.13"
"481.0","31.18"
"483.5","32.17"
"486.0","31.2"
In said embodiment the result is 13.77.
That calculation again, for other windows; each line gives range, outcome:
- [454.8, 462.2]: 30.61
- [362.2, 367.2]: 30.53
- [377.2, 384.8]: 29.72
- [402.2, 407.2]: 30.98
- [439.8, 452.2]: 26.94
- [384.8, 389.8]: 31.38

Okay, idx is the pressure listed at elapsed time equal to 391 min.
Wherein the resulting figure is 30.62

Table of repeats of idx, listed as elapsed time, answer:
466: 33.21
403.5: 31.26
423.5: 23.22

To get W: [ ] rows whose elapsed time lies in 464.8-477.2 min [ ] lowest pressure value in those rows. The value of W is 28.93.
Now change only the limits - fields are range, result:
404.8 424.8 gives 23.22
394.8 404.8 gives 30.35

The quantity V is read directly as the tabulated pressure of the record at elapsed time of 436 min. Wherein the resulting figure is 18.29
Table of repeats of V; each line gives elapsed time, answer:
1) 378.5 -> 29.72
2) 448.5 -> 31.55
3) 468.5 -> 30.96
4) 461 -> 31.5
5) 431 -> 13.77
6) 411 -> 30.58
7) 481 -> 31.18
